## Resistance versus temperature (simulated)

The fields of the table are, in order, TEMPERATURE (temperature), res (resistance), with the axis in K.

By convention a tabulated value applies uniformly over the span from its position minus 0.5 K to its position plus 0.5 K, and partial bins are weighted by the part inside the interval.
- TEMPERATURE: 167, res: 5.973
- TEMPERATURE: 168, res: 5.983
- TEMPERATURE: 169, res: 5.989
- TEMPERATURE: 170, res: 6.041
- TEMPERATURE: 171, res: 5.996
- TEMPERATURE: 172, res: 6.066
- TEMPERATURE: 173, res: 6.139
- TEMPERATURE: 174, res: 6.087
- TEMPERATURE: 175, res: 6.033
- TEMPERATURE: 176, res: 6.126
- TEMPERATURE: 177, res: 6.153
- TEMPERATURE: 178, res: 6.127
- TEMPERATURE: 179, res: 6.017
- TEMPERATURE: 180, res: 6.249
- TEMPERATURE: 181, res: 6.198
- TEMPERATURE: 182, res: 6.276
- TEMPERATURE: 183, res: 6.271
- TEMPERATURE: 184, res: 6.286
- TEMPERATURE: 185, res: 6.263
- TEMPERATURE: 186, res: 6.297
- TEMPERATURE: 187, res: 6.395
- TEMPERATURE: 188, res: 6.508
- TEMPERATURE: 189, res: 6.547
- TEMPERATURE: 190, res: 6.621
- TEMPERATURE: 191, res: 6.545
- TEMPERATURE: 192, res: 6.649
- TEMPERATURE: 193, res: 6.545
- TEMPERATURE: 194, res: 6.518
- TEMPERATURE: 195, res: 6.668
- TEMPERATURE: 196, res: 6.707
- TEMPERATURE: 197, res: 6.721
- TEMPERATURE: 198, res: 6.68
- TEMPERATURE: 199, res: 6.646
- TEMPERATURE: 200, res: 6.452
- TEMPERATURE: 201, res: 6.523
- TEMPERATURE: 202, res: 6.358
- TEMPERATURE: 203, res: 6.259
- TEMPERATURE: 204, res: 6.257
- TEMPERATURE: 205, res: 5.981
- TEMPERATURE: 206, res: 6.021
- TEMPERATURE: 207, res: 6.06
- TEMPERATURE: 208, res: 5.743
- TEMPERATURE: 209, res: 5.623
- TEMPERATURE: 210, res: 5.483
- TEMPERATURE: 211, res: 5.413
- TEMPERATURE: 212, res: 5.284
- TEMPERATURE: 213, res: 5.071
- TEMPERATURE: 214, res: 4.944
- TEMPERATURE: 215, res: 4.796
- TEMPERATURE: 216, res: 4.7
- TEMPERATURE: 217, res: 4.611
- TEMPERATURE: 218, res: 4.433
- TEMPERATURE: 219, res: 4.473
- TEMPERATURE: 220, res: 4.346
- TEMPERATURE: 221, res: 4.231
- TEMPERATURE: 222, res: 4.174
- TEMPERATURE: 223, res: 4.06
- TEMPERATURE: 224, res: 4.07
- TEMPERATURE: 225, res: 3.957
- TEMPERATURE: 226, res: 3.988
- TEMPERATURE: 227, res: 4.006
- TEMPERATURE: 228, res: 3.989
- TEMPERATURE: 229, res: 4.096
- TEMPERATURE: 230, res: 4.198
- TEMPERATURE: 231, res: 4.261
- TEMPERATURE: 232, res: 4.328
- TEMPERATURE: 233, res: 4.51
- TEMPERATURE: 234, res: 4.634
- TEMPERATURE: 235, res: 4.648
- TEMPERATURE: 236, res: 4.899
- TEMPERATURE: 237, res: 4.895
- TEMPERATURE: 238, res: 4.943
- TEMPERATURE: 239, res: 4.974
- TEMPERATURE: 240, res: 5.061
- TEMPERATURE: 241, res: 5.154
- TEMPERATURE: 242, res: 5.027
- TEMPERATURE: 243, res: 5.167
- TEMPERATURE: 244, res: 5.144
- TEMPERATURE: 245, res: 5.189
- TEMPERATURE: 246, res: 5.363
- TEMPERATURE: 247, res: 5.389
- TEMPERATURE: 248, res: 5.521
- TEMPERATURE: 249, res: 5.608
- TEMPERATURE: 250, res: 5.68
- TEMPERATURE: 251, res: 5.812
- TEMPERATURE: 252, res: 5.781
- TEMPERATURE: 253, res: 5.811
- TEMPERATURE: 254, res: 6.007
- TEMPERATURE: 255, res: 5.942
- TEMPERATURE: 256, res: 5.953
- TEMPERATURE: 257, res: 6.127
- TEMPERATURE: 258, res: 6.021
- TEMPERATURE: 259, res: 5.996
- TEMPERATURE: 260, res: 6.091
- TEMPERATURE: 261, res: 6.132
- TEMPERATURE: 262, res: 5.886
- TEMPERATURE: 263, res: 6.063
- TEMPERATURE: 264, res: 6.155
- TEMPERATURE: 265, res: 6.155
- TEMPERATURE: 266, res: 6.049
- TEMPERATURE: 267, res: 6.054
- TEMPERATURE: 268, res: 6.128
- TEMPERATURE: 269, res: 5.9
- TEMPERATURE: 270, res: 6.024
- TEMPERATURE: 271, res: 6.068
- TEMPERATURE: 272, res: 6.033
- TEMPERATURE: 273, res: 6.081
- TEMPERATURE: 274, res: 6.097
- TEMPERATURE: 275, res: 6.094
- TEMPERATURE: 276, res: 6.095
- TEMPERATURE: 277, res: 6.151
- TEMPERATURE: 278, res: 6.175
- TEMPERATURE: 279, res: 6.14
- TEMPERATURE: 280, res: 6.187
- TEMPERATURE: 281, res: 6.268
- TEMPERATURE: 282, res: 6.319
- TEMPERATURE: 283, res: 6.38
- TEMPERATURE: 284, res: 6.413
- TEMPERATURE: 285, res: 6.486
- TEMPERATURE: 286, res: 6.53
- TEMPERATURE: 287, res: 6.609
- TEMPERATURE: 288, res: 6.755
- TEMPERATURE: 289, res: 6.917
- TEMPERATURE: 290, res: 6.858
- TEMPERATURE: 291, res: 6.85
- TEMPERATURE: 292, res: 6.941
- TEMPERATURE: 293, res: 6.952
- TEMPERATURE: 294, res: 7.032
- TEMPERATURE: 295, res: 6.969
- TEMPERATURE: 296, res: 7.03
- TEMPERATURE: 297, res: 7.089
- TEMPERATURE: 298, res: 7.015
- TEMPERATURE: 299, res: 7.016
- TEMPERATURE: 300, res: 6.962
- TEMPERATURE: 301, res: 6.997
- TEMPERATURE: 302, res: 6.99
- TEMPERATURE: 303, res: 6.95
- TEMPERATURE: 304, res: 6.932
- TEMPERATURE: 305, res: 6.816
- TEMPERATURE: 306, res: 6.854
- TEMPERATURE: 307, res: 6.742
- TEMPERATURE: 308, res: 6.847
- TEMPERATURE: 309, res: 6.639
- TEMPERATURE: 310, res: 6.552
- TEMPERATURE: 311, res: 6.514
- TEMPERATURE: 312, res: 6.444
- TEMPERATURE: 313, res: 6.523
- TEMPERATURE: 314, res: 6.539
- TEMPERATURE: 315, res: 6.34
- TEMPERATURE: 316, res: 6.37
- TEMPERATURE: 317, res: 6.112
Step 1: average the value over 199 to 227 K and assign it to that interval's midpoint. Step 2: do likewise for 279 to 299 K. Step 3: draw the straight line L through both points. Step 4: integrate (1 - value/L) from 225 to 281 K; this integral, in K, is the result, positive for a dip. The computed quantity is 4.8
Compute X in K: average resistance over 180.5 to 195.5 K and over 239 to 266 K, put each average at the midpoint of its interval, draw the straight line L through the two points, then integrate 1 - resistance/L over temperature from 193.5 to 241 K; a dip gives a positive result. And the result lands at 7.4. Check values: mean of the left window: 6.44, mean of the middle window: 5.16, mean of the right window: 5.69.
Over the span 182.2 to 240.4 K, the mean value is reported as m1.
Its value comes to 5.41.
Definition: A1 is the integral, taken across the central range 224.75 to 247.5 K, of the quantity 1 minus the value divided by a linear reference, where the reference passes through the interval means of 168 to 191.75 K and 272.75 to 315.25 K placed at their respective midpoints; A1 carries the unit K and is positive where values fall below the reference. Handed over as 6.14 K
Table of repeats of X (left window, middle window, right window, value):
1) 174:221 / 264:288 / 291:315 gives 1.5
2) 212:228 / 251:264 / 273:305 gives -0.8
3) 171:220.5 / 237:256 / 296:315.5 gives 2.8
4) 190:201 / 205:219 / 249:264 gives 2.6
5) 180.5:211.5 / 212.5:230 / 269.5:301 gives 5.6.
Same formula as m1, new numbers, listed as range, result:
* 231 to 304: 6.02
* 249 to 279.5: 6.02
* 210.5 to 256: 4.87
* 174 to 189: 6.23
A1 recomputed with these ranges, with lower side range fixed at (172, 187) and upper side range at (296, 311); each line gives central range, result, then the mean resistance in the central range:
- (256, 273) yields 1.5 K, 6.05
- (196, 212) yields 0.5 K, 6.14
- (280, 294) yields 0.3 K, 6.63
